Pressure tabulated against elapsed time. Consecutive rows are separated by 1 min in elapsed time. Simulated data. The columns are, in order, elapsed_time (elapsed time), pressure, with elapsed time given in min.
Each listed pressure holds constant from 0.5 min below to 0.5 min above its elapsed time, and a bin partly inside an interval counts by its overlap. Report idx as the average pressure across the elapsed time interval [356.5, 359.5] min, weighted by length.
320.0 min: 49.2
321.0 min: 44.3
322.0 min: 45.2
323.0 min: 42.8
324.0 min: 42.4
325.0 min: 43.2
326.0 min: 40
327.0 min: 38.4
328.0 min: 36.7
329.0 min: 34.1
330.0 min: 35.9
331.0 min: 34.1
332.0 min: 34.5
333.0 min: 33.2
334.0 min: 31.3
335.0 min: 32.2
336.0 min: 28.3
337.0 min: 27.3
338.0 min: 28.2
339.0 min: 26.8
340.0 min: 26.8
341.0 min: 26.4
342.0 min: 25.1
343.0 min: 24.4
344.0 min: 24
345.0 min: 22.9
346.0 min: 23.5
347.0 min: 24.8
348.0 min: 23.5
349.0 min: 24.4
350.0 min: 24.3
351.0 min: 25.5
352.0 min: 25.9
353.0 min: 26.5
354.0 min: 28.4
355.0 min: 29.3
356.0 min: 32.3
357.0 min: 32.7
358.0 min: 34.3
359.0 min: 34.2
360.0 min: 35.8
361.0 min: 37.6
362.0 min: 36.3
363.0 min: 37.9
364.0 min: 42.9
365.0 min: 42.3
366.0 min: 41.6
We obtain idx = 33.7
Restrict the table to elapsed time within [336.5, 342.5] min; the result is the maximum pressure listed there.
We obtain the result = 28.2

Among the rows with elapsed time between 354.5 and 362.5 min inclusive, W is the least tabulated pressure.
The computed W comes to 29.3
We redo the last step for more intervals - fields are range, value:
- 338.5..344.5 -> 24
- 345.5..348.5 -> 23.5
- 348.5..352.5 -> 24.3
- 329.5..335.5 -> 31.3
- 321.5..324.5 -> 42.4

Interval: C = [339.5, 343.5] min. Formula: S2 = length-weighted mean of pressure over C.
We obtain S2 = 25.7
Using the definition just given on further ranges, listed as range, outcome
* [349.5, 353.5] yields 25.5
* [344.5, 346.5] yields 23.2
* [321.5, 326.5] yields 42.7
